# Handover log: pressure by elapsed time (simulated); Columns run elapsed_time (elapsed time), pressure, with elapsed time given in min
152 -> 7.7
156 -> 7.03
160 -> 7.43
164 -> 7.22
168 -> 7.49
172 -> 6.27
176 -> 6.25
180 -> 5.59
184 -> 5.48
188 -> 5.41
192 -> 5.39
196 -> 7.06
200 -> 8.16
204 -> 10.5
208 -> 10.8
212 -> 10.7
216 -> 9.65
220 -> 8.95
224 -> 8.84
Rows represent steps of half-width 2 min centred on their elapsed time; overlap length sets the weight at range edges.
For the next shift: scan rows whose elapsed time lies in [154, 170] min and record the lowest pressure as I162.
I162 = 7.03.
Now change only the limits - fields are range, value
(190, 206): 5.39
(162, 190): 5.41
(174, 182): 5.59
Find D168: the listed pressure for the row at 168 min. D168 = 7.49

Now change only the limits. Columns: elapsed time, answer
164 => 7.22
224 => 8.84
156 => 7.03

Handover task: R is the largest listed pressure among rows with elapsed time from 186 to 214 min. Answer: 10.8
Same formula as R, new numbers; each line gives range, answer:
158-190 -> 7.49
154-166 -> 7.43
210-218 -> 10.7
